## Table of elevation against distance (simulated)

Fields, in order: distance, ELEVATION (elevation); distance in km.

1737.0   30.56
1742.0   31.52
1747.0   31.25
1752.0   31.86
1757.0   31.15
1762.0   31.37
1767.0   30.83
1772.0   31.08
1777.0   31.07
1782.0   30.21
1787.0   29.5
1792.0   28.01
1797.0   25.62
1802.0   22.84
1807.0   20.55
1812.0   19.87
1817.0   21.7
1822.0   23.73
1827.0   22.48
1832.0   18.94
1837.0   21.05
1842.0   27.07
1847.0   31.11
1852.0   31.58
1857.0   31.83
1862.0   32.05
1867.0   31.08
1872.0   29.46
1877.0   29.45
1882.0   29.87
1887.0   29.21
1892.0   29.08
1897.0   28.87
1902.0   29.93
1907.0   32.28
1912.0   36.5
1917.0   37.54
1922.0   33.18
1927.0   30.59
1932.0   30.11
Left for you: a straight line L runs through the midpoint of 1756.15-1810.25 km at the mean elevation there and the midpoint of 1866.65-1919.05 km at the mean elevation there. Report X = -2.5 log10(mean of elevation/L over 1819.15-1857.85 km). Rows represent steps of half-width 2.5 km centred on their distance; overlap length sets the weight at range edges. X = 0.16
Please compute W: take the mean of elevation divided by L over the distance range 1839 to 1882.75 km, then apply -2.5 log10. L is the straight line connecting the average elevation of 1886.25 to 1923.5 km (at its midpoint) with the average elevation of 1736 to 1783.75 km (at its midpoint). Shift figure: 0.05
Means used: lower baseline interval 31.1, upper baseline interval 32.2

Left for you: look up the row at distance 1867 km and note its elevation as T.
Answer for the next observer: 31.08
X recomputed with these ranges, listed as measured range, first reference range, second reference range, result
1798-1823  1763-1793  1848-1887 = 0.36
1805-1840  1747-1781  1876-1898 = 0.38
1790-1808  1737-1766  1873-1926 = 0.27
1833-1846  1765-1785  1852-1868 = 0.28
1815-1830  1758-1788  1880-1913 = 0.33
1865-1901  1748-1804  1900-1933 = 0.09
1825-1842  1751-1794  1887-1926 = 0.40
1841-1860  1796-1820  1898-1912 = -0.17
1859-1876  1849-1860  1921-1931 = 0.03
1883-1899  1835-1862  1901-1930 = 0.10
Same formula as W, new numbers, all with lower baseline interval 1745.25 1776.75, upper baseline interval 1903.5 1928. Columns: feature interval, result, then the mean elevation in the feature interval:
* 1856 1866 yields 0.04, 31.8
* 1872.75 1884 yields 0.13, 29.6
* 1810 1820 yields 0.47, 21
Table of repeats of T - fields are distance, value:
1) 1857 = 31.83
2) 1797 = 25.62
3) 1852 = 31.58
